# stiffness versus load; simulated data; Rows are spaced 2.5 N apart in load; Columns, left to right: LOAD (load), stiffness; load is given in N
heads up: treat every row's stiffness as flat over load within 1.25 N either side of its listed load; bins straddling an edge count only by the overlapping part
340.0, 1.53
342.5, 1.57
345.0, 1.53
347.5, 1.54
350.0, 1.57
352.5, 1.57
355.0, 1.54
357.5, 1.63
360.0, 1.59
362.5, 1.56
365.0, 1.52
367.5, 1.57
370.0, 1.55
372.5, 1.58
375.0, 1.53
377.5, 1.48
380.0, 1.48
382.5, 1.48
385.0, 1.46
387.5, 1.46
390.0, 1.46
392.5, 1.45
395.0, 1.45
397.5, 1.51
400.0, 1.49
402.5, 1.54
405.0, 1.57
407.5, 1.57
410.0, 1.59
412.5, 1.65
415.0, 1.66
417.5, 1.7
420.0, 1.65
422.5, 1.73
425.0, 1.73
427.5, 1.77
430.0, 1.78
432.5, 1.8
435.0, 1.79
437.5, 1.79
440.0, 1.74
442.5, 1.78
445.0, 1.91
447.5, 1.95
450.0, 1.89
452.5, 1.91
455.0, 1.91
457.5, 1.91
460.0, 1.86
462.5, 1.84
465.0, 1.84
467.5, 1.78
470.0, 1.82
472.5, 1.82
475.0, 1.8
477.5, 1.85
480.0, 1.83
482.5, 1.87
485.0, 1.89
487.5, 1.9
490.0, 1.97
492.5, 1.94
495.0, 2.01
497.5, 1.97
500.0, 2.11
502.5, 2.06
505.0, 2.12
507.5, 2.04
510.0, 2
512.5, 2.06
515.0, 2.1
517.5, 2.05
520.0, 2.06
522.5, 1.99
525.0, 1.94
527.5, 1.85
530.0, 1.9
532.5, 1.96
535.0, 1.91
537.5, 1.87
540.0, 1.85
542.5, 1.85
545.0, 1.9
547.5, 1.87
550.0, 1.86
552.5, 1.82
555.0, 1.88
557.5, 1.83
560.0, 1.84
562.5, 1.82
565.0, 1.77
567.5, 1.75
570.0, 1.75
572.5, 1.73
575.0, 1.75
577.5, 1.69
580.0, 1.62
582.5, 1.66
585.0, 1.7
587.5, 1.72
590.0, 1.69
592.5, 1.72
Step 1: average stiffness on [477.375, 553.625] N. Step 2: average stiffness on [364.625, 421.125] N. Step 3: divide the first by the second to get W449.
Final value 1.27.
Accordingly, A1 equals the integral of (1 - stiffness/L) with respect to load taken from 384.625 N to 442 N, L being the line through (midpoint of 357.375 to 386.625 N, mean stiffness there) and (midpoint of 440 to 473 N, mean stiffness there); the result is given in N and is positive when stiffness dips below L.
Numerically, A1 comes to 2.2 N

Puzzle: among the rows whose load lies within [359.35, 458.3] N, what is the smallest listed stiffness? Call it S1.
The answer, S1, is 1.45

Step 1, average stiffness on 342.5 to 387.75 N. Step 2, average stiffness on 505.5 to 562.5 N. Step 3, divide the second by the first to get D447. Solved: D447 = 1.3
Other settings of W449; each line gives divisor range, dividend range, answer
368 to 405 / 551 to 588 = 1.17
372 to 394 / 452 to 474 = 1.25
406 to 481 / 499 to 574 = 1.07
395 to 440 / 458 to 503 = 1.14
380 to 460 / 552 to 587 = 1.05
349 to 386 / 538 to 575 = 1.18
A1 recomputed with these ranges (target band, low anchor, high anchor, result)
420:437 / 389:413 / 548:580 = -2.1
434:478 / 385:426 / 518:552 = -3.7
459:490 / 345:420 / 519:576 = -2.3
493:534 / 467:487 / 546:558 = -3.7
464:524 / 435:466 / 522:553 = -2.6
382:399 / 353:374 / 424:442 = 1.9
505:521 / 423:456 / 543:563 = -1.9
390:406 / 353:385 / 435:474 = 1.4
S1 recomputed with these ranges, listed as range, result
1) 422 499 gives 1.73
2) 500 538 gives 1.85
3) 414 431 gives 1.65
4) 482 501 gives 1.87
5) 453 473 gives 1.78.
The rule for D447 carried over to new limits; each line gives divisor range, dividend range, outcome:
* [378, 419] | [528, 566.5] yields 1.21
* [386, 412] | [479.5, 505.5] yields 1.30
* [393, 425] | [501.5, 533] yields 1.26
